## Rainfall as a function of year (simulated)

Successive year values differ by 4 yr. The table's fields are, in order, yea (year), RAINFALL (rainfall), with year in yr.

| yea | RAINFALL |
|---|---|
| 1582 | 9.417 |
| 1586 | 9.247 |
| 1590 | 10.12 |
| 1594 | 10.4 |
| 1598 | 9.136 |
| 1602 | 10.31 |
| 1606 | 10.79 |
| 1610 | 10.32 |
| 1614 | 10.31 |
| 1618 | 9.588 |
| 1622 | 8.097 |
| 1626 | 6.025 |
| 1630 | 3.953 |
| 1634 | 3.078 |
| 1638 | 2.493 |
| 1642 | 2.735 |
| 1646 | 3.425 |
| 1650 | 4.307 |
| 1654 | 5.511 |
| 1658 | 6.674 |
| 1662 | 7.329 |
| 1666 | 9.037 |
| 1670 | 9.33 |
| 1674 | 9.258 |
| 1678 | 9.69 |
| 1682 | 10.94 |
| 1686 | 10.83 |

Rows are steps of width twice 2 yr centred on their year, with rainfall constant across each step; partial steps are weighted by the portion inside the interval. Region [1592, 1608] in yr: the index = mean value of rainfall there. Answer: 10.2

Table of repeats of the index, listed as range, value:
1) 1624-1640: 3.89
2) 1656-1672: 8.09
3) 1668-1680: 9.43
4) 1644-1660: 4.98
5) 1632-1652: 3.21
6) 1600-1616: 10.4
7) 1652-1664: 6.5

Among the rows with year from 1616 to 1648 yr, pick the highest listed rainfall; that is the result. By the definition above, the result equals 9.588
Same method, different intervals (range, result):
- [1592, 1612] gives 10.79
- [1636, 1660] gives 6.674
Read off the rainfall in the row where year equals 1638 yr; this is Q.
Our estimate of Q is 2.493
